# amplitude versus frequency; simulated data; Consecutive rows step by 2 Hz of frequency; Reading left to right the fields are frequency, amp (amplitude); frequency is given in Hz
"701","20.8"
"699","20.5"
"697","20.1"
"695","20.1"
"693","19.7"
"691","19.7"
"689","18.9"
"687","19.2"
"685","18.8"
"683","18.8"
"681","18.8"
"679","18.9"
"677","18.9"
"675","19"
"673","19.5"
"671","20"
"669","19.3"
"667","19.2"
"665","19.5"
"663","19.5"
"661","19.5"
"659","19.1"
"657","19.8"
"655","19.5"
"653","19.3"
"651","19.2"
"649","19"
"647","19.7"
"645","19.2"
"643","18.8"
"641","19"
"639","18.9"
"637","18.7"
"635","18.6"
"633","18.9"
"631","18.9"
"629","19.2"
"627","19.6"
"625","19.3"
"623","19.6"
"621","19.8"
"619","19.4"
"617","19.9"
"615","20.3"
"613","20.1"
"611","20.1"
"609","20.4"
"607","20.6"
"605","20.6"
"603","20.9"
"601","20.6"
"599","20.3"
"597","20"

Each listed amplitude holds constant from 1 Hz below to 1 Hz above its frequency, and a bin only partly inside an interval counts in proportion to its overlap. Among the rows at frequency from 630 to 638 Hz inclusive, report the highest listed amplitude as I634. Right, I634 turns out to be 18.9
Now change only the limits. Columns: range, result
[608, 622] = 20.4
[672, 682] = 19.5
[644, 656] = 19.7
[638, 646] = 19.2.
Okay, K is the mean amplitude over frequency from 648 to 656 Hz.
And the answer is 19.2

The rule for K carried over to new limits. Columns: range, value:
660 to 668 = 19.4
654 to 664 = 19.5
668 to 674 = 19.6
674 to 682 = 18.9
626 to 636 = 19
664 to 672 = 19.5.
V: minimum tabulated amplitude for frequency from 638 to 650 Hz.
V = 18.8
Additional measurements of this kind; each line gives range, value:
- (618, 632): 18.9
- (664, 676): 19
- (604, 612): 20.1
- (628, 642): 18.6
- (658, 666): 19.1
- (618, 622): 19.4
